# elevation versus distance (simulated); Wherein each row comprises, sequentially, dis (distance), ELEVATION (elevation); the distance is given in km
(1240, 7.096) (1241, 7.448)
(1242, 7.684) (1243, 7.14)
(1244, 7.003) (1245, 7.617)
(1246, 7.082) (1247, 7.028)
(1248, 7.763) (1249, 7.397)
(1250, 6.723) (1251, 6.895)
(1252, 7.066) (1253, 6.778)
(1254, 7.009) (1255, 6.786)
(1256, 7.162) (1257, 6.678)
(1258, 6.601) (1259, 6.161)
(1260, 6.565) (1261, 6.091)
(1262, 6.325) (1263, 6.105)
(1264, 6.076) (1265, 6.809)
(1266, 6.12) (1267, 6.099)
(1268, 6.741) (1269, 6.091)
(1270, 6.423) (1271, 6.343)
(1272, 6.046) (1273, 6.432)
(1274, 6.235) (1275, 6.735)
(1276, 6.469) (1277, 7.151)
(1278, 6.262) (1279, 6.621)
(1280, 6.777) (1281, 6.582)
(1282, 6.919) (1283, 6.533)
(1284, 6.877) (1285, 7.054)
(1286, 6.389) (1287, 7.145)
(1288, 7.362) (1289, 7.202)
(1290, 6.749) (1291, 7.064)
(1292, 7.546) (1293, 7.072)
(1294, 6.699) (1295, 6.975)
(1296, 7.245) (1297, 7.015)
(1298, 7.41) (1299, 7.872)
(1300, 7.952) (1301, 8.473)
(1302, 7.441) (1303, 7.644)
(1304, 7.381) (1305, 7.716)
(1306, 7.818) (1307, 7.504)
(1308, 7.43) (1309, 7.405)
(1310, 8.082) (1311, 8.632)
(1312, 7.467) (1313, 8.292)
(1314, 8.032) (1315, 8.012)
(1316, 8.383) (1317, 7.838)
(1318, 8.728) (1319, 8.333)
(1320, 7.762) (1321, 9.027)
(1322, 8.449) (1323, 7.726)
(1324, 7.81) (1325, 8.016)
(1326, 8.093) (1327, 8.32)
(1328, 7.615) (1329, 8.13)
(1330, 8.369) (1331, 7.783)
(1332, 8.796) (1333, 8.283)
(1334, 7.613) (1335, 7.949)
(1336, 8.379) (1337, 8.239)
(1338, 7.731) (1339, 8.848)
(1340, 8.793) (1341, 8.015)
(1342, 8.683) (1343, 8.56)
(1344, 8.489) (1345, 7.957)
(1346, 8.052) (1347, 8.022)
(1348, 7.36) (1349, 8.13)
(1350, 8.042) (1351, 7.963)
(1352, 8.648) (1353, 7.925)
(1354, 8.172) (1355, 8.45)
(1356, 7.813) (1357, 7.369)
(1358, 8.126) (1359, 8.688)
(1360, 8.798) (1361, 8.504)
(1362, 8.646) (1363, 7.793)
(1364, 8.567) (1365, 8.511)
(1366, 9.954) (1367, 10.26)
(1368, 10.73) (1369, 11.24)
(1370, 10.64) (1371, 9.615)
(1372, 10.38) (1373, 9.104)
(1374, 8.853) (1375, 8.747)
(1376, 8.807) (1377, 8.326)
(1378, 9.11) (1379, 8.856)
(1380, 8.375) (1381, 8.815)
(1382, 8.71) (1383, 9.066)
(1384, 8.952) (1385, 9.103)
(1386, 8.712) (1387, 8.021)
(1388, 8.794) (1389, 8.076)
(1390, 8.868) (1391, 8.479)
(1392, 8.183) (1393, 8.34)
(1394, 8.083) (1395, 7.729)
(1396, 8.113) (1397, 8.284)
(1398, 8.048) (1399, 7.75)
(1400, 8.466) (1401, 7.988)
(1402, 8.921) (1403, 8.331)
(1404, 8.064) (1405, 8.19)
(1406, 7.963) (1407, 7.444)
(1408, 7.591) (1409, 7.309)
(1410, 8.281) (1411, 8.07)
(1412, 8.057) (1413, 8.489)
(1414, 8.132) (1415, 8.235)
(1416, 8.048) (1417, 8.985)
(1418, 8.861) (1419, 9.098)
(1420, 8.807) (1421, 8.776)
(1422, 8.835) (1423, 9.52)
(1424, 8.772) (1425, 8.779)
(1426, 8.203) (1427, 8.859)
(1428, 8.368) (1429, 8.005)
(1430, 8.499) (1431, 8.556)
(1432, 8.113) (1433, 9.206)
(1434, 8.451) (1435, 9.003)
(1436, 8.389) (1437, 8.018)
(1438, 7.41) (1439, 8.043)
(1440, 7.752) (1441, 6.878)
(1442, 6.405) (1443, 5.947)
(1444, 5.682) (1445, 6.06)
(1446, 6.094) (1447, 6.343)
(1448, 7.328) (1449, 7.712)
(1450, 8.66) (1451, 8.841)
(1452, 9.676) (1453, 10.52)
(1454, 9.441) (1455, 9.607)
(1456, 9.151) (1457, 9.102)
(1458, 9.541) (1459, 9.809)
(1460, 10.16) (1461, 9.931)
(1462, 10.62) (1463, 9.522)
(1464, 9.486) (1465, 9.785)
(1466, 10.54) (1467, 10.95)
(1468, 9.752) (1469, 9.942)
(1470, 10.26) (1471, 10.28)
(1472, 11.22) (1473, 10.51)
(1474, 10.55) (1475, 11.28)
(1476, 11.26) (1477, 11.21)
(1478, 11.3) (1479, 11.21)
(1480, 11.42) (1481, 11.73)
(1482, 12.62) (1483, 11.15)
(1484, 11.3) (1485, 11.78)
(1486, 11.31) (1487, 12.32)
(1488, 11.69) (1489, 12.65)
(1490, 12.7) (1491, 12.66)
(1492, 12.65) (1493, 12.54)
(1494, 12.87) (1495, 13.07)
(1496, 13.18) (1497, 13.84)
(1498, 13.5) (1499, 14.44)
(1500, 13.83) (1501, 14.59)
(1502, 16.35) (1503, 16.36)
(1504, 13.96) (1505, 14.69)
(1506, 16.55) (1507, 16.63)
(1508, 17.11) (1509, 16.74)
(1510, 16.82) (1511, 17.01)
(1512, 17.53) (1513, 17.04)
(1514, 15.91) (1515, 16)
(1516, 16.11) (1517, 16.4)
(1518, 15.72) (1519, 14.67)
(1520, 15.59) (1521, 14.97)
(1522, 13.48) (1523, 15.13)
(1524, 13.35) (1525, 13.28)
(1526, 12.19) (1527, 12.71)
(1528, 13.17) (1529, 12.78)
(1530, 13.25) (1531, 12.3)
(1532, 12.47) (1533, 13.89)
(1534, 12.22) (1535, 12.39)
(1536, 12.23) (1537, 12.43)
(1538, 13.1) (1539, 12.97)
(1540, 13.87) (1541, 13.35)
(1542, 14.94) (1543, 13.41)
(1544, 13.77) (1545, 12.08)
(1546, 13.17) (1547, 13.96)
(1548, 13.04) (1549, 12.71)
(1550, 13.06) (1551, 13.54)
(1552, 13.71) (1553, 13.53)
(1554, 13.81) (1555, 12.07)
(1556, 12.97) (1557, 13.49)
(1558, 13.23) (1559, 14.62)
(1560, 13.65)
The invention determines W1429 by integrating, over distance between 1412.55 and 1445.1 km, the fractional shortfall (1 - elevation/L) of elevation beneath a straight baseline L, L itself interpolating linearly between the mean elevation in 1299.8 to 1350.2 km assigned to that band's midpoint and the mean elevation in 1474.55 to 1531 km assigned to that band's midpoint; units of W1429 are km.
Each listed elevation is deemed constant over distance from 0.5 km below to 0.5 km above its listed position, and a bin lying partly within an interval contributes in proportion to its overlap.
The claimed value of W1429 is 9.2 km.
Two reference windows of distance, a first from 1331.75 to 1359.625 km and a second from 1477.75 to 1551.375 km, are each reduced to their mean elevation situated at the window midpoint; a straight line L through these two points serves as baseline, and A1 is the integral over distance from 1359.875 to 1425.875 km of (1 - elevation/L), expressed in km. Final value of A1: 6.9 km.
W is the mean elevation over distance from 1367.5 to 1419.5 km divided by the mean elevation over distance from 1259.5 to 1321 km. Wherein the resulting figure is 1.2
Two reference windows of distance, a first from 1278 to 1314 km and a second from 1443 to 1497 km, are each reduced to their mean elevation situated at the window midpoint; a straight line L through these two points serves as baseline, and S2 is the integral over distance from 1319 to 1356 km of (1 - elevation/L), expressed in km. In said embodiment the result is -0.6 km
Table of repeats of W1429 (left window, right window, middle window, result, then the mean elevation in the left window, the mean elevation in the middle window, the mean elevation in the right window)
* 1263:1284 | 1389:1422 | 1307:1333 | -3.6 km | 6.47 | 8.09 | 8.26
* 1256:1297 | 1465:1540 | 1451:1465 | 2.6 km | 6.65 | 9.71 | 13.3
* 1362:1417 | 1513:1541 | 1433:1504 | 7.8 km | 8.63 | 10.4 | 13.8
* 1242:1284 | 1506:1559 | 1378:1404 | 4.4 km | 6.68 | 8.45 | 14.1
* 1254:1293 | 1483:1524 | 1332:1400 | 8.2 km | 6.62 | 8.57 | 14.5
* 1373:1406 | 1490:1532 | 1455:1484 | 4.7 km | 8.48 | 10.5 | 14.6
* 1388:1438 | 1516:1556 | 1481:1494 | -0.8 km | 8.35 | 12.1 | 13.5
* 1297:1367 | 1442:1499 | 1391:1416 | 3.3 km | 8.14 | 8.09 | 10.4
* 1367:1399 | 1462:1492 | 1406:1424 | 2.4 km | 8.88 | 8.38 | 11.1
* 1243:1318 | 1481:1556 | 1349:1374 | 1.3 km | 7.06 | 8.9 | 13.8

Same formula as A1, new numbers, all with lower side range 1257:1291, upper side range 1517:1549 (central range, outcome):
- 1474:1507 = -1.48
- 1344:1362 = 1.07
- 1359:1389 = 0.42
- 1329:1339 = -0.01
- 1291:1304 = -0.44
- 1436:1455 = 5.90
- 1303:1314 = -0.44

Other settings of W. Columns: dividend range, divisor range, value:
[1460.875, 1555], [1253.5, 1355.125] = 1.76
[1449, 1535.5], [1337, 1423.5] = 1.48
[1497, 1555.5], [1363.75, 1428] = 1.64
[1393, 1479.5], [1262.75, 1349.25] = 1.17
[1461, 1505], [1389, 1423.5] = 1.44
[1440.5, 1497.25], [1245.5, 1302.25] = 1.50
